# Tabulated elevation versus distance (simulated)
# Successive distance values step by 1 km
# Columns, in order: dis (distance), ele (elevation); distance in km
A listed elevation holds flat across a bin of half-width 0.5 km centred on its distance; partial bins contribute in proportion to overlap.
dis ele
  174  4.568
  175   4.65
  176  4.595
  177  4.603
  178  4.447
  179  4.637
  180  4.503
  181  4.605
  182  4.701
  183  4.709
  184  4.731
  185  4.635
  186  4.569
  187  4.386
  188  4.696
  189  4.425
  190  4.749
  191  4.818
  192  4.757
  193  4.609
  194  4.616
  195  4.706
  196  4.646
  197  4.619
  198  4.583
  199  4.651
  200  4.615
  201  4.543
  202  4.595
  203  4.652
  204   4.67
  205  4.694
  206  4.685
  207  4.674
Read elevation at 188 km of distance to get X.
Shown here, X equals 4.696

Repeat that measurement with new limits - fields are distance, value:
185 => 4.635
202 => 4.595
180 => 4.503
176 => 4.595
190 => 4.749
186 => 4.569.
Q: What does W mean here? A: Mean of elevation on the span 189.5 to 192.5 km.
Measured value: 4.77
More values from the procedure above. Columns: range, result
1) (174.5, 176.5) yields 4.62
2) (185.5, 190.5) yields 4.56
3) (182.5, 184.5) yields 4.72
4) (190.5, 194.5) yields 4.7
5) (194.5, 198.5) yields 4.64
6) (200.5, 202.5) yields 4.57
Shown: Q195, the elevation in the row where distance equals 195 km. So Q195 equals 4.706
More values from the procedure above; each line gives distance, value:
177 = 4.603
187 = 4.386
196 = 4.646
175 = 4.65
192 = 4.757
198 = 4.583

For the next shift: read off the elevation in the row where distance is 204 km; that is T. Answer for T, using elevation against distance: 4.67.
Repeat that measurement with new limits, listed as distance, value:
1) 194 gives 4.616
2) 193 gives 4.609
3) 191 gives 4.818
